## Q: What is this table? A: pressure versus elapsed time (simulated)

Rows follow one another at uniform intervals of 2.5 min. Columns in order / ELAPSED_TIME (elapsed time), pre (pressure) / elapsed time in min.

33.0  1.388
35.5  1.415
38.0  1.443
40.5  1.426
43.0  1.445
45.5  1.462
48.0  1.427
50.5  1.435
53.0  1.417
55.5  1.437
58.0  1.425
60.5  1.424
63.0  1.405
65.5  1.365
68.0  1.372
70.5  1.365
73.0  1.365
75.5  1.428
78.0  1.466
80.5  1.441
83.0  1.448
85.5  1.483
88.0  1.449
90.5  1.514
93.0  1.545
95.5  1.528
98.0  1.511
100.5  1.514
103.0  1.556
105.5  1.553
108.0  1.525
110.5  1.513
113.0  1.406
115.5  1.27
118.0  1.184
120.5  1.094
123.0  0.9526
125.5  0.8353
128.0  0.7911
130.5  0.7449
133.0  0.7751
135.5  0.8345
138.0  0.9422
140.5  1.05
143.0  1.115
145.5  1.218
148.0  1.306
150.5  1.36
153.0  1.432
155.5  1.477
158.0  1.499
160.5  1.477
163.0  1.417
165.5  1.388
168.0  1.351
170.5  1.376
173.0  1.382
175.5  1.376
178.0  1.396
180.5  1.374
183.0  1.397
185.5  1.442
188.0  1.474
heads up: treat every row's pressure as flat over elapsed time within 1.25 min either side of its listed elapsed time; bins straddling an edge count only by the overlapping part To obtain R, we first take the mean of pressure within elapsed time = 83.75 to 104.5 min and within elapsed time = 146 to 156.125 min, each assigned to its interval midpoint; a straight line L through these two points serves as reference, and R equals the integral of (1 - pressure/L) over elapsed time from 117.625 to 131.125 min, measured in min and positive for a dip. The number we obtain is 4.8 min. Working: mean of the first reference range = 1.51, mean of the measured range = 0.926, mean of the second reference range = 1.38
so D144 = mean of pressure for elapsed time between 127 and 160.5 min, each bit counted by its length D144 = 1.13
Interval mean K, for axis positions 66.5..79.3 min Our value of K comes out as 1.4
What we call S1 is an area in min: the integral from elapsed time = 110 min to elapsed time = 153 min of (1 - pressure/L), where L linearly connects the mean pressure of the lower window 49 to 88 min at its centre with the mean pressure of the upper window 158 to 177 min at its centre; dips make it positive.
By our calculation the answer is 9.89 min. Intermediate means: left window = 1.42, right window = 1.4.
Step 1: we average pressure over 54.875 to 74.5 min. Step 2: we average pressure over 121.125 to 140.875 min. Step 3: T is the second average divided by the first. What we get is 0.62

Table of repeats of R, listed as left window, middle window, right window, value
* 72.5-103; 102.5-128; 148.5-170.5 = 3.5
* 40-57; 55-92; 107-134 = -3.1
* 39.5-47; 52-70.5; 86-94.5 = 0.8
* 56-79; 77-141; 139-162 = 4.6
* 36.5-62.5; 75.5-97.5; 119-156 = -3.6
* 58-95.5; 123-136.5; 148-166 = 5.9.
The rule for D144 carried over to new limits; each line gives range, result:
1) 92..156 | 1.23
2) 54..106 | 1.46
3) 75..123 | 1.43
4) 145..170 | 1.4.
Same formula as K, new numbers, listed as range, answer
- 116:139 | 0.917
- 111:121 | 1.27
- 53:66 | 1.41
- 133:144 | 0.959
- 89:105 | 1.53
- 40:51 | 1.44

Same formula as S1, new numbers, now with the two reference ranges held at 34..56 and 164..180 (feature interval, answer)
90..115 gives -1.8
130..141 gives 4.2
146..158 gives -0.1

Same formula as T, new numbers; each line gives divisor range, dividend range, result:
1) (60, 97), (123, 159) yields 0.76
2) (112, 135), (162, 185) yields 1.39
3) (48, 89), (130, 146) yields 0.67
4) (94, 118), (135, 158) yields 0.83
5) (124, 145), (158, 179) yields 1.56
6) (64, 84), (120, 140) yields 0.62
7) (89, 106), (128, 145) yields 0.60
